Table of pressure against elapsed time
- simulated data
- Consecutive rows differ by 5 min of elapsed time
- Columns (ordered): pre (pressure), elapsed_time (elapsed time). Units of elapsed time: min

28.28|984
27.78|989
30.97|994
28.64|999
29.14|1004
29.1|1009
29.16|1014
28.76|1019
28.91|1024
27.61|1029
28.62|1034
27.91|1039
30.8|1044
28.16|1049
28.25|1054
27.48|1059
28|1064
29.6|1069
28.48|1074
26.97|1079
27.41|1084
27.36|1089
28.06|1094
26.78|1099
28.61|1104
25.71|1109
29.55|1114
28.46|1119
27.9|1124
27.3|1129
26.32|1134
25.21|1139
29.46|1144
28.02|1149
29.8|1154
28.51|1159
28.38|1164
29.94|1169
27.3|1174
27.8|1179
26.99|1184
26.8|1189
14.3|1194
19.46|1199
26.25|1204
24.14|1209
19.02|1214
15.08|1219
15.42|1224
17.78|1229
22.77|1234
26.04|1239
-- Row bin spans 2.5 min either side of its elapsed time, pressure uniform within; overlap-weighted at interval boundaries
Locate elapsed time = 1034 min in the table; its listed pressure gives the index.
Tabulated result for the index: 28.62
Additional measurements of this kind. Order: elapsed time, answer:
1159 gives 28.51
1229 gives 17.78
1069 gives 29.6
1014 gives 29.16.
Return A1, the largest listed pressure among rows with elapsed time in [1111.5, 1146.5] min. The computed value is 29.55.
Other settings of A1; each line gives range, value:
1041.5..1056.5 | 30.8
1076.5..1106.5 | 28.61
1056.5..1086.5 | 29.6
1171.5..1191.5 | 27.8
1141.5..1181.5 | 29.94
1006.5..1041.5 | 29.16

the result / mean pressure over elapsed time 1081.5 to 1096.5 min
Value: 27.6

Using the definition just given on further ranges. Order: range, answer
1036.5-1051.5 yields 29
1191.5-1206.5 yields 20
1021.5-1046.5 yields 28.8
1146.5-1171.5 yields 28.9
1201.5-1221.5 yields 21.1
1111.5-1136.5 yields 27.9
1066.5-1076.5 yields 29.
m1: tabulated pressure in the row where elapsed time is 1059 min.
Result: 27.48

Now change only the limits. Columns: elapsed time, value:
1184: 26.99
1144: 29.46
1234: 22.77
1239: 26.04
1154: 29.8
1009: 29.1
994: 30.97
